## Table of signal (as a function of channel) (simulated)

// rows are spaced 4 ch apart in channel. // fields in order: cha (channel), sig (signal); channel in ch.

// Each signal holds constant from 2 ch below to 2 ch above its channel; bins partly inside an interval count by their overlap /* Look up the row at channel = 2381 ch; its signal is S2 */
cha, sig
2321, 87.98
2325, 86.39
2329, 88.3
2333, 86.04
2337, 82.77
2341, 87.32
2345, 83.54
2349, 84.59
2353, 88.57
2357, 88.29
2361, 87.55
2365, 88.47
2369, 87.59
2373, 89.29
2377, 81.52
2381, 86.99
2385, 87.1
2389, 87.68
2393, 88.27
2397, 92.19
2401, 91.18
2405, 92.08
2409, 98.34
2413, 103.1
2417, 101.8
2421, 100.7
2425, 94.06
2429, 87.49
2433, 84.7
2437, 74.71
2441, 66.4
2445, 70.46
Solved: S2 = 86.99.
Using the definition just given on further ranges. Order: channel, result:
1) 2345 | 83.54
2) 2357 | 88.29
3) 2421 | 100.7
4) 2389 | 87.68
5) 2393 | 88.27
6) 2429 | 87.49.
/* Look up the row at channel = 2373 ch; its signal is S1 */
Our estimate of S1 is 89.29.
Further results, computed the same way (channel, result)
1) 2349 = 84.59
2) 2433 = 84.7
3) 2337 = 82.77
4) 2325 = 86.39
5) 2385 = 87.1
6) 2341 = 87.32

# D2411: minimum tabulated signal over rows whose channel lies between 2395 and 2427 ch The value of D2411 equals 91.18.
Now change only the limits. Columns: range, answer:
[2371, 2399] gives 81.52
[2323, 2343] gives 82.77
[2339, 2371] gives 83.54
